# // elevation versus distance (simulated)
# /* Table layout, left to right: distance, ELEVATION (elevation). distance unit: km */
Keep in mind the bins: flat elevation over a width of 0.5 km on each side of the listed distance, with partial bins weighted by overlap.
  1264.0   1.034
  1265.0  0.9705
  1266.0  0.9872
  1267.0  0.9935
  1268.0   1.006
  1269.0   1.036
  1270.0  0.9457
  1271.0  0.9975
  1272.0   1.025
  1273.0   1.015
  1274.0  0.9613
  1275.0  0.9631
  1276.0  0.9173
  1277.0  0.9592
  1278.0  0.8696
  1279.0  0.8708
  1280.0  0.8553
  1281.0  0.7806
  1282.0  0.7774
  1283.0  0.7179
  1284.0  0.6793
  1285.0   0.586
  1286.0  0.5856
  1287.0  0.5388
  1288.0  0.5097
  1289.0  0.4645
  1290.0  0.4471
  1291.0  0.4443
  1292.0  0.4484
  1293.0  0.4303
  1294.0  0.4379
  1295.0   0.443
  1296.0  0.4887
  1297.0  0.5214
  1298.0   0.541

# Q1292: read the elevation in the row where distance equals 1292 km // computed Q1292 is 0.4484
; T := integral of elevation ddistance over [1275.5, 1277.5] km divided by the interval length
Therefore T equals 0.938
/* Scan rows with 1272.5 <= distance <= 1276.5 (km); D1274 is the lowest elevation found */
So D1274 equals 0.9173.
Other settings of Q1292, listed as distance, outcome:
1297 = 0.5214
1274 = 0.9613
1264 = 1.034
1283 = 0.7179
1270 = 0.9457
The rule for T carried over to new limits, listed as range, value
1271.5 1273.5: 1.02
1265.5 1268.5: 0.996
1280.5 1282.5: 0.779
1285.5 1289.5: 0.525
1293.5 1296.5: 0.457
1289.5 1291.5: 0.446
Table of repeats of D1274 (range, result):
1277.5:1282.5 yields 0.7774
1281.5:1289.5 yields 0.4645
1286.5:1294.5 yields 0.4303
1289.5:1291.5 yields 0.4443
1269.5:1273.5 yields 0.9457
